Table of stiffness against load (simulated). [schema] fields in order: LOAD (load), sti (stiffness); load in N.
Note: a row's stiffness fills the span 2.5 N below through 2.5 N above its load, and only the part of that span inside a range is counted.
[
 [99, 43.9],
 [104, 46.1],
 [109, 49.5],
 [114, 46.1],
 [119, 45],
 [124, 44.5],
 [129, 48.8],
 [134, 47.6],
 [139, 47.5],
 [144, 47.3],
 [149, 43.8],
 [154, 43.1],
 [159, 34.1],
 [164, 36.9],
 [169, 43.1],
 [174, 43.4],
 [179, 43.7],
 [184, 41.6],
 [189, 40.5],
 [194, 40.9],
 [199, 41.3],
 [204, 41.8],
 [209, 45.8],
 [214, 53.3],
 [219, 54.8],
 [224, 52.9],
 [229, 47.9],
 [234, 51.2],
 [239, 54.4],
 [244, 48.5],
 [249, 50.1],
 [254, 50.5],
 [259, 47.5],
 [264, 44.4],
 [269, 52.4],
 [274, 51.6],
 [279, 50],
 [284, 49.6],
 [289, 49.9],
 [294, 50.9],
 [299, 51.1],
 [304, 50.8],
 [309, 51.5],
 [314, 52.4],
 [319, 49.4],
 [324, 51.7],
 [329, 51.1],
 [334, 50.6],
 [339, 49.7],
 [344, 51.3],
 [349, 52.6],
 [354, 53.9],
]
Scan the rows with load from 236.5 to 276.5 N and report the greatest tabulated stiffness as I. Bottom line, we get 54.4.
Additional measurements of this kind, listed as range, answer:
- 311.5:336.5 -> 52.4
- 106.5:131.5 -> 49.5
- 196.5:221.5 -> 54.8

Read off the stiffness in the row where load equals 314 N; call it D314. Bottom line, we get 52.4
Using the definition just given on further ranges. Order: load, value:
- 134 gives 47.6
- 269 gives 52.4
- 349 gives 52.6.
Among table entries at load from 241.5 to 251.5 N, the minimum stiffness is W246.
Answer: 48.5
